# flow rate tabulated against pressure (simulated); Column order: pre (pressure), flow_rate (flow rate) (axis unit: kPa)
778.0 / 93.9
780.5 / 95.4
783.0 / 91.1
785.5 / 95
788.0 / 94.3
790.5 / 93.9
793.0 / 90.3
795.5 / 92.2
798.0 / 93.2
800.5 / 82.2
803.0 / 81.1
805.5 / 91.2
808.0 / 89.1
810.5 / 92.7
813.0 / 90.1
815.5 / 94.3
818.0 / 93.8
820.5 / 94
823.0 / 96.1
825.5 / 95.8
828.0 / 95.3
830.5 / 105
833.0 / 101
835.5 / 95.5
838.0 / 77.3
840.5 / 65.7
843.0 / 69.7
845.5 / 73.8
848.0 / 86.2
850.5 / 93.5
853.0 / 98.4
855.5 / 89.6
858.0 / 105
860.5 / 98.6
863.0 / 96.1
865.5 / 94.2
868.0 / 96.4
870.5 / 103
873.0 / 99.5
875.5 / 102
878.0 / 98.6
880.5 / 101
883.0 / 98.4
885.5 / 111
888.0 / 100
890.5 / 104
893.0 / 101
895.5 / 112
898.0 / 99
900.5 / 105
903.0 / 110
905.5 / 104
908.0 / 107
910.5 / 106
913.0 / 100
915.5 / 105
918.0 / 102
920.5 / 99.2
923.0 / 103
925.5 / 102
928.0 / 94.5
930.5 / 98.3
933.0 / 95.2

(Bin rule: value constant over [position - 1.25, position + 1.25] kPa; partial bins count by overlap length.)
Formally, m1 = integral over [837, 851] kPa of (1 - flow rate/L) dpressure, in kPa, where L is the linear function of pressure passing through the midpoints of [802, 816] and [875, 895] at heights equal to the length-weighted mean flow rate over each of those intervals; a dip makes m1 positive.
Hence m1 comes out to 2.7 kPa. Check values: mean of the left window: 89.7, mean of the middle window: 76.9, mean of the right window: 102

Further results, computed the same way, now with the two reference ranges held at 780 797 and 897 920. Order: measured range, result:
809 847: 2.9 kPa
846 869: 1.1 kPa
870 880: 0.0 kPa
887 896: -0.1 kPa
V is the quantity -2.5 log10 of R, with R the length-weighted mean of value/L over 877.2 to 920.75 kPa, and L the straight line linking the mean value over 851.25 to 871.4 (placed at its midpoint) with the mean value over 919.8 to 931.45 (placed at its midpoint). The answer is -0.05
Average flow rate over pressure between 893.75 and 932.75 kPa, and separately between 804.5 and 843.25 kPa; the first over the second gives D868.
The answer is 1.13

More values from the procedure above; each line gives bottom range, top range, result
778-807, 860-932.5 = 1.12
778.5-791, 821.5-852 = 0.94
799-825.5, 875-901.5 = 1.13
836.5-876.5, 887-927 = 1.15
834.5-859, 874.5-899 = 1.21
